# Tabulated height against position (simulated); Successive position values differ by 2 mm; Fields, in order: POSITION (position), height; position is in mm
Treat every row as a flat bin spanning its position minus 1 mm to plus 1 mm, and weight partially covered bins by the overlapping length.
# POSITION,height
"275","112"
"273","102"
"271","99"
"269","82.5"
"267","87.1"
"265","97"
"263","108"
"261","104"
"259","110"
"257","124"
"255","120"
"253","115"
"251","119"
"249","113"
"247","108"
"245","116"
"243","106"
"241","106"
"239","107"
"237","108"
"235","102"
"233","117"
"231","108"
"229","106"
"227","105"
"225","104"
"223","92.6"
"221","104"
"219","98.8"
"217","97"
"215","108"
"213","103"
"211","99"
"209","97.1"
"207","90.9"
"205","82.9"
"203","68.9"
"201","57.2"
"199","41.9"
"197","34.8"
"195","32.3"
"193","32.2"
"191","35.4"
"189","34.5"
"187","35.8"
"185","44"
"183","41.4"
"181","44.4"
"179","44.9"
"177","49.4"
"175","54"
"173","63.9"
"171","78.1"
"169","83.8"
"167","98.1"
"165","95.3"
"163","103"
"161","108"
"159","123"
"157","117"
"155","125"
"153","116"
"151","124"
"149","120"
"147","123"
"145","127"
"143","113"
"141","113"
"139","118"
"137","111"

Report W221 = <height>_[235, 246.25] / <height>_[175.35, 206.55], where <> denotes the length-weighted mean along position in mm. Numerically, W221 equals 2.3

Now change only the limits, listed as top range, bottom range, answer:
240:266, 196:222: 1.33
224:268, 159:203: 1.83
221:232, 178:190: 2.53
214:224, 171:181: 1.83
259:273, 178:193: 2.47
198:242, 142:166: 0.82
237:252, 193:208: 1.95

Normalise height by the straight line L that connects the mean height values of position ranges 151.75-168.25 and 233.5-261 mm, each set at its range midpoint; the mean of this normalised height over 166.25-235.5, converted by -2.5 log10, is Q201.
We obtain 0.445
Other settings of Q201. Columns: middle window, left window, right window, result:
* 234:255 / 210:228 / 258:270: -0.11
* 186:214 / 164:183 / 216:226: 0.39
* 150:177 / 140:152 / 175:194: -0.15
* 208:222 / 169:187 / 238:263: -0.21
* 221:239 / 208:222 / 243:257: 0.02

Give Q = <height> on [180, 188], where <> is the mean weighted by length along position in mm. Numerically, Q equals 41.4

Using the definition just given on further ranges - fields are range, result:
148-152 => 122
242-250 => 111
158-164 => 111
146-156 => 122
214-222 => 102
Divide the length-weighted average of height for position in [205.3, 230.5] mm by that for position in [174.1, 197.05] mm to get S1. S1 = 2.5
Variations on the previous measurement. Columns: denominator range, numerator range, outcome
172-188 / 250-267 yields 2.34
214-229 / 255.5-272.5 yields 1.00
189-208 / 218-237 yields 2.01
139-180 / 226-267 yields 1.10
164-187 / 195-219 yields 1.27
